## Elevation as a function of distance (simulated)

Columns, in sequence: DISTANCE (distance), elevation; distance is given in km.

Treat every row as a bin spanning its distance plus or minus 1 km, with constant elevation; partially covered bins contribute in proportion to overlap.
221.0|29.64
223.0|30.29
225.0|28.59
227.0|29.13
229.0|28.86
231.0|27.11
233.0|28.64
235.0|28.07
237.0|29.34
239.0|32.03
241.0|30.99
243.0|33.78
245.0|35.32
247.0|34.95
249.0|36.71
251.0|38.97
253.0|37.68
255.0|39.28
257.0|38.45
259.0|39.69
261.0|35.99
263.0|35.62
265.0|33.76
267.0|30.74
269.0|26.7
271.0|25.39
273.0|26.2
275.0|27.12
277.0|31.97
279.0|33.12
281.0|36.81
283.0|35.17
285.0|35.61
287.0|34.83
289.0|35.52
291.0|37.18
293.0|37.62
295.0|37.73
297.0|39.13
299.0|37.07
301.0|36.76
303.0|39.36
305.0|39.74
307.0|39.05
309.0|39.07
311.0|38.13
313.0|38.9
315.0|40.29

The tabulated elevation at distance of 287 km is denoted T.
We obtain 34.83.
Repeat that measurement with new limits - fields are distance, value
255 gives 39.28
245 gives 35.32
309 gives 39.07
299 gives 37.07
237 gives 29.34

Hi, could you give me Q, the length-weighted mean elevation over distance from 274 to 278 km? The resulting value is 29.5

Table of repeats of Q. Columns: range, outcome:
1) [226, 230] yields 29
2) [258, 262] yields 37.8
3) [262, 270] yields 31.7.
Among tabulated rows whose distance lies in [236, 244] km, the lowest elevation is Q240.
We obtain 29.34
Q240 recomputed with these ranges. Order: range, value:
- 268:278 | 25.39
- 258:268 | 30.74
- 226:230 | 28.86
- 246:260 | 34.95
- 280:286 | 35.17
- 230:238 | 27.11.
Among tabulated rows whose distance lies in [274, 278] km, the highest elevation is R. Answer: 31.97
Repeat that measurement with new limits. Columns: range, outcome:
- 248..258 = 39.28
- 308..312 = 39.07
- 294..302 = 39.13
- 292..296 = 37.73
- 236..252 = 38.97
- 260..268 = 35.99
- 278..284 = 36.81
